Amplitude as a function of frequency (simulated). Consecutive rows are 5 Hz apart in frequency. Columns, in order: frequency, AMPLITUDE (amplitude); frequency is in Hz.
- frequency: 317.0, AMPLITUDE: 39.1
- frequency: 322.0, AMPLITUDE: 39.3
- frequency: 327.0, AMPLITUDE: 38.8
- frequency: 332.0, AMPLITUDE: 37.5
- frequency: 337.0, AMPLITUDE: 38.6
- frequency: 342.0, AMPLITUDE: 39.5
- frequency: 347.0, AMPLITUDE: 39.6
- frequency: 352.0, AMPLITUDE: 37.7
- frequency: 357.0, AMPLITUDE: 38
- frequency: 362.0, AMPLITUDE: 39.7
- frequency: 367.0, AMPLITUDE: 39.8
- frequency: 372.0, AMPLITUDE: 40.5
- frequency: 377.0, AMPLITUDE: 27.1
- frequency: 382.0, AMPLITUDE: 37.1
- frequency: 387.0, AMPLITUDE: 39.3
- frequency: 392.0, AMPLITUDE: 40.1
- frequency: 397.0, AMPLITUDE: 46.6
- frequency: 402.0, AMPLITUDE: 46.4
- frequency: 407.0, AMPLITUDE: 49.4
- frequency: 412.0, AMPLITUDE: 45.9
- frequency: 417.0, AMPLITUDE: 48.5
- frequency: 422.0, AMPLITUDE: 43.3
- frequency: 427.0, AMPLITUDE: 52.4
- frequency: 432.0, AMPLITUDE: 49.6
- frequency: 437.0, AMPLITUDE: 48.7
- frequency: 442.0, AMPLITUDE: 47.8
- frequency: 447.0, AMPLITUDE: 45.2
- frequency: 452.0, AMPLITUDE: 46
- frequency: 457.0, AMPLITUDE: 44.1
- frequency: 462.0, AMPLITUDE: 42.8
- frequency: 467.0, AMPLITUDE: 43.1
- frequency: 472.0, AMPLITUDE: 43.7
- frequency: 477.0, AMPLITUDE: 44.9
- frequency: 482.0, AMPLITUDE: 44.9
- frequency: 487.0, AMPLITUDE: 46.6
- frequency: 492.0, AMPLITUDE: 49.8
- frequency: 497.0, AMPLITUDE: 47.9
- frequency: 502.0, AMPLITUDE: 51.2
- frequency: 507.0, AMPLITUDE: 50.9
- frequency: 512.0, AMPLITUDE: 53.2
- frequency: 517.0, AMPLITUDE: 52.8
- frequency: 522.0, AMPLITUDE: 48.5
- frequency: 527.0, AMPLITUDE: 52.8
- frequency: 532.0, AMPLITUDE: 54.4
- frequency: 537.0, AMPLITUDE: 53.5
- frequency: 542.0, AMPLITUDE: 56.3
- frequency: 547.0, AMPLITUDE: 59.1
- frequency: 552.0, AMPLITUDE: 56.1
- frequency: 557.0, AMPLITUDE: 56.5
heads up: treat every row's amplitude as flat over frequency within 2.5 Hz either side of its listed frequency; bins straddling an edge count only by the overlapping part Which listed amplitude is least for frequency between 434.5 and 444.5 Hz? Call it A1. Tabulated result 47.8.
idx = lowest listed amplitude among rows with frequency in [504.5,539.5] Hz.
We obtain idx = 48.5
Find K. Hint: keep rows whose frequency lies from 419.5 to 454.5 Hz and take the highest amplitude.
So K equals 52.4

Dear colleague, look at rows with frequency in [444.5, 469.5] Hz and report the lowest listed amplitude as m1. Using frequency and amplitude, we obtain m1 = 42.8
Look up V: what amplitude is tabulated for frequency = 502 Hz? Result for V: 51.2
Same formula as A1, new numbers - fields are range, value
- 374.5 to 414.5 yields 27.1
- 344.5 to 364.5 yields 37.7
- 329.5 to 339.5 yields 37.5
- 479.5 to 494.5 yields 44.9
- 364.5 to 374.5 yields 39.8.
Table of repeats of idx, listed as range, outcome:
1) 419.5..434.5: 43.3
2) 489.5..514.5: 47.9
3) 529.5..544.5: 53.5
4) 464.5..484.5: 43.1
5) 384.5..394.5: 39.3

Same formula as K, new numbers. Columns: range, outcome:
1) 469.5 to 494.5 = 49.8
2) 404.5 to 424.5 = 49.4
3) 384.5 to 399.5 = 46.6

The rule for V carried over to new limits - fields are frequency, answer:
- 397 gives 46.6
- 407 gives 49.4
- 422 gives 43.3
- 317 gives 39.1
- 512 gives 53.2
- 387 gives 39.3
